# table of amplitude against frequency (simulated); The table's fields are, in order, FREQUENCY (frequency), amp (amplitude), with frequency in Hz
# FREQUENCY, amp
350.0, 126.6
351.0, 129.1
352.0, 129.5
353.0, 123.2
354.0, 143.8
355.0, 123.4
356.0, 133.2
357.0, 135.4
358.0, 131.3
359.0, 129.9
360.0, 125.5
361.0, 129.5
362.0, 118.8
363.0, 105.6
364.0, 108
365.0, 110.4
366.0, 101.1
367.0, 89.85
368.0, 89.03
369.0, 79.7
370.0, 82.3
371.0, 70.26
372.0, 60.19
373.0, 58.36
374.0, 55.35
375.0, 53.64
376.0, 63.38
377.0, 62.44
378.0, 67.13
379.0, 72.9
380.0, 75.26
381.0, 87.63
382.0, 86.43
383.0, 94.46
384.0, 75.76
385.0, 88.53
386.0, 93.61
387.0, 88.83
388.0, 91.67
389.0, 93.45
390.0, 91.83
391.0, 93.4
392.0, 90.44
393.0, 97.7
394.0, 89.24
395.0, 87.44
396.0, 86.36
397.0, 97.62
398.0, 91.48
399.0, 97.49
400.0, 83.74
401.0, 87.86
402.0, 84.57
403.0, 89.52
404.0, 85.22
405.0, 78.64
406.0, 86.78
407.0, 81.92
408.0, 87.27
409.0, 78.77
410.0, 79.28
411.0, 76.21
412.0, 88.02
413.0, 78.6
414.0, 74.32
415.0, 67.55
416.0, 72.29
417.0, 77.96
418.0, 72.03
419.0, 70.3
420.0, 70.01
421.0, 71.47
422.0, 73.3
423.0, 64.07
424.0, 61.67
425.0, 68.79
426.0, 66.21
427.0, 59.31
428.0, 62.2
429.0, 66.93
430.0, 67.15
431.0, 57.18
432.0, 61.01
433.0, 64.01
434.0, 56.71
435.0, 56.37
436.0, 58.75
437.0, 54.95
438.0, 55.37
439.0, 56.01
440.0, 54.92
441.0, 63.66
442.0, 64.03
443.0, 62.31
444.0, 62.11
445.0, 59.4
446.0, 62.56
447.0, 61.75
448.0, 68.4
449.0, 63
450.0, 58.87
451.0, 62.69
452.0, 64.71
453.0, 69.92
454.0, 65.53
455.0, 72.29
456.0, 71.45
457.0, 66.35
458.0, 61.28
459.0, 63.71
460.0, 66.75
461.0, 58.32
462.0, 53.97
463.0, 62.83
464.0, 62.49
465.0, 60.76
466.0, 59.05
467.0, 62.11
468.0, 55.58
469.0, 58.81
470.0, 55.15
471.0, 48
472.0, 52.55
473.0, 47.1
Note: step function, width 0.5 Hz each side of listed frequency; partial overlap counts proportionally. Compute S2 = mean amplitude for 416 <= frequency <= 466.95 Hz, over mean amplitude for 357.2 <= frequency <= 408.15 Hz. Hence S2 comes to 0.7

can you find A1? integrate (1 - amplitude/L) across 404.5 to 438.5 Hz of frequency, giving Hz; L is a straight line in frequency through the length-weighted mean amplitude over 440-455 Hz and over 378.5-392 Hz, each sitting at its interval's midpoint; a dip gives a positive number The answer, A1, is 1.9 Hz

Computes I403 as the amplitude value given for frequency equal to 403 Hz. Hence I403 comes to 89.52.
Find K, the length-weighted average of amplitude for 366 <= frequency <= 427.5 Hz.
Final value 79.5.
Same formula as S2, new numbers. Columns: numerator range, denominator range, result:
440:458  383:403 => 0.71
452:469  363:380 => 0.82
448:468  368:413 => 0.77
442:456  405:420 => 0.83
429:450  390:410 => 0.69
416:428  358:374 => 0.71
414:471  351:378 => 0.63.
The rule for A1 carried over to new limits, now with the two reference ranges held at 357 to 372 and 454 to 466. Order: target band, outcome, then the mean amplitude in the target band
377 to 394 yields 1.6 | 86.2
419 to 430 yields 1.7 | 66.6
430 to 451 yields 3.4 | 60.3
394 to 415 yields 0.7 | 84.7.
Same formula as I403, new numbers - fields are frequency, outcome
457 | 66.35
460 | 66.75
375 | 53.64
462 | 53.97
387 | 88.83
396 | 86.36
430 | 67.15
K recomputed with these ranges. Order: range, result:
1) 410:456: 65.7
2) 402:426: 76.2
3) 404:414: 81.5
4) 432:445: 59.2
